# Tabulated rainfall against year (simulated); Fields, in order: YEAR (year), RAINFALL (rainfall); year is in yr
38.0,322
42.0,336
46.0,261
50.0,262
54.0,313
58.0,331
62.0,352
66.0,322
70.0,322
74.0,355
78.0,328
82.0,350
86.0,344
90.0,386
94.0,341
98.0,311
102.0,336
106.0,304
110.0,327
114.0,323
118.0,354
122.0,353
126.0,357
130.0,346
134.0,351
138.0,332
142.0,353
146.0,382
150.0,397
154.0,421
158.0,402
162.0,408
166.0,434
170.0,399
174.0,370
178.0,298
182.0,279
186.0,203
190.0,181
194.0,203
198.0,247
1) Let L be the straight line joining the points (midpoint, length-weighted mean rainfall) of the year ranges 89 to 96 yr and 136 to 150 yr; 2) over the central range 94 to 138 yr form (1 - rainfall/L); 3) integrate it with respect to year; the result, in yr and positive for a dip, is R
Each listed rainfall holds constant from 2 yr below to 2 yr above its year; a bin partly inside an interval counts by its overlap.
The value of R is 3.0 yr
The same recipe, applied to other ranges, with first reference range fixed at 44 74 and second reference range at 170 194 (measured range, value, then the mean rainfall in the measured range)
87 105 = -2.5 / 341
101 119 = -1.9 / 327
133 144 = -2.3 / 345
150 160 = -4.5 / 409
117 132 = -3.2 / 352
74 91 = -2.6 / 350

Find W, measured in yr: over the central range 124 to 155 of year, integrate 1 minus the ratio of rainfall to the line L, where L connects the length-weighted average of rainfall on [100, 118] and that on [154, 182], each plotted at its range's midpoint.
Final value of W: -1.0 yr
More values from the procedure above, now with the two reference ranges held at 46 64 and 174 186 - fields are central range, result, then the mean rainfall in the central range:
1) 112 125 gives -2.0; 344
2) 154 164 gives -4.0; 408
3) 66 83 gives -1.7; 336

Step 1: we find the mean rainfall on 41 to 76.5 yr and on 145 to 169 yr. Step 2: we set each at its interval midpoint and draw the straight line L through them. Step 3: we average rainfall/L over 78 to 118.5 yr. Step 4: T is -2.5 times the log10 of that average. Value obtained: 0.05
